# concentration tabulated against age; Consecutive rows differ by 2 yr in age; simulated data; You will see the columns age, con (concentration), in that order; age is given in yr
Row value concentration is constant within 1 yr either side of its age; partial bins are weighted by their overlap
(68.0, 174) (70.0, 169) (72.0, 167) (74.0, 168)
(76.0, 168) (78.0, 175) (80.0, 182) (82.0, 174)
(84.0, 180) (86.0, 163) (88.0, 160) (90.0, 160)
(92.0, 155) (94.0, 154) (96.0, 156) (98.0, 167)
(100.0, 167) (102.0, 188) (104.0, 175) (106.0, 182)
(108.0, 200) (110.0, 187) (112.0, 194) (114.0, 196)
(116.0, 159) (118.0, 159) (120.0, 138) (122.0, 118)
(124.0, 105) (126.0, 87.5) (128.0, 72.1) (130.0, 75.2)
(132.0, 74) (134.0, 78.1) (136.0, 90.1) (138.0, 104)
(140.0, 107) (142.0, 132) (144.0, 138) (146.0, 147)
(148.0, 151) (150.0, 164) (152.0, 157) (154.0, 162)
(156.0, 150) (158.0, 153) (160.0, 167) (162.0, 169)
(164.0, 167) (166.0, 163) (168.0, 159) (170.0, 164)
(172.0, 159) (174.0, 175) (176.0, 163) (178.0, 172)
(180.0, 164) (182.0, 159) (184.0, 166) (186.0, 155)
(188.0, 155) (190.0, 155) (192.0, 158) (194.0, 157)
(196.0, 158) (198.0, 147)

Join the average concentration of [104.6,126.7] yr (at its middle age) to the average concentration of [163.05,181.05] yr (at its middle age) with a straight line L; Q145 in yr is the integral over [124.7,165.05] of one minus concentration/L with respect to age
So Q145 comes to 8.71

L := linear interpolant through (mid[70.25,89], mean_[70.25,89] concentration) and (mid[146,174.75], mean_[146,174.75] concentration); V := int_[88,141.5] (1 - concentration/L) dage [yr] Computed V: 8.4 yr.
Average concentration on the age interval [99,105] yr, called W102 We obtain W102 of 177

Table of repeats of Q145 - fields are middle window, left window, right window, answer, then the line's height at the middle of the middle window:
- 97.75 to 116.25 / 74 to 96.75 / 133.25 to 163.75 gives -3.1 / 157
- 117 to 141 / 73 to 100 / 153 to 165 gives 9.2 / 163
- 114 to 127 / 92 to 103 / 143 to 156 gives 2.2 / 160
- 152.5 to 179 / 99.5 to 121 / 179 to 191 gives 0.1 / 164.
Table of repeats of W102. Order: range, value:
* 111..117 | 183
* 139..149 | 135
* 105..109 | 191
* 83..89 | 168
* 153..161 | 158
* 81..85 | 177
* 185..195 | 156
